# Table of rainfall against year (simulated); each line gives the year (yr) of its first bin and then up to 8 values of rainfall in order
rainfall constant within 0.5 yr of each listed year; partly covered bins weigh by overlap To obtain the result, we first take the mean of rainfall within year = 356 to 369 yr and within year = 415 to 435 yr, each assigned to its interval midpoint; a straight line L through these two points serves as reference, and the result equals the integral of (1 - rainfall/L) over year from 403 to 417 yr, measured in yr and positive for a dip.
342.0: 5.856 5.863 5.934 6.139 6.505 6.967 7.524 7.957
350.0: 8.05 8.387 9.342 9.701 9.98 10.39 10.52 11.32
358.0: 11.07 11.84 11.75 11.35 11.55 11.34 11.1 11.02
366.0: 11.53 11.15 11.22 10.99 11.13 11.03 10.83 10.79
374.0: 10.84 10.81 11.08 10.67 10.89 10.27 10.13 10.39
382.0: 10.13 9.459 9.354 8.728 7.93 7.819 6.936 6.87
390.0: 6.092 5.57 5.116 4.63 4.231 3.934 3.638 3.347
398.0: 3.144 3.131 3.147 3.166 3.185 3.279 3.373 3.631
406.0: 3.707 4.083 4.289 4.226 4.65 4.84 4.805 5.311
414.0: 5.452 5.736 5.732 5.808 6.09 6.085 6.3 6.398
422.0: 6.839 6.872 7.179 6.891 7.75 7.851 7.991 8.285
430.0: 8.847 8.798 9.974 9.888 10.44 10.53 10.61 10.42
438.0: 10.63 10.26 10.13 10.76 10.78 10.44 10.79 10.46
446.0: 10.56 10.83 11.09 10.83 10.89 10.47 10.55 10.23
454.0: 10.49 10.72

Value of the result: 6.4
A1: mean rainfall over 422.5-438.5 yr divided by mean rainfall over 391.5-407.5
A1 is 2.43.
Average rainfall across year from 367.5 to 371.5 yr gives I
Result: 11.1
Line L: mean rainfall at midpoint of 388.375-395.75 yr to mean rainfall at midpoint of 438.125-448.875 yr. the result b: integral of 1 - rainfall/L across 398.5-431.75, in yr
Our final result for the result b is 9.4 yr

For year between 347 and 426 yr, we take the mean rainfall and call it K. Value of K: 7.68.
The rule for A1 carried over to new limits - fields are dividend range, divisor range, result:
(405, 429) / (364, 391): 0.59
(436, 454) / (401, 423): 2.14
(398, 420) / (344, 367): 0.46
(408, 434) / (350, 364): 0.64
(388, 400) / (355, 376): 0.41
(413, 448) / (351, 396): 0.90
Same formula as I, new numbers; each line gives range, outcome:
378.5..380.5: 10.2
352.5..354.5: 9.84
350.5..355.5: 9.56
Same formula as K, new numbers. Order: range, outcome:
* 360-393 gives 9.77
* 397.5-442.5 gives 6.7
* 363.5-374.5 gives 11.1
